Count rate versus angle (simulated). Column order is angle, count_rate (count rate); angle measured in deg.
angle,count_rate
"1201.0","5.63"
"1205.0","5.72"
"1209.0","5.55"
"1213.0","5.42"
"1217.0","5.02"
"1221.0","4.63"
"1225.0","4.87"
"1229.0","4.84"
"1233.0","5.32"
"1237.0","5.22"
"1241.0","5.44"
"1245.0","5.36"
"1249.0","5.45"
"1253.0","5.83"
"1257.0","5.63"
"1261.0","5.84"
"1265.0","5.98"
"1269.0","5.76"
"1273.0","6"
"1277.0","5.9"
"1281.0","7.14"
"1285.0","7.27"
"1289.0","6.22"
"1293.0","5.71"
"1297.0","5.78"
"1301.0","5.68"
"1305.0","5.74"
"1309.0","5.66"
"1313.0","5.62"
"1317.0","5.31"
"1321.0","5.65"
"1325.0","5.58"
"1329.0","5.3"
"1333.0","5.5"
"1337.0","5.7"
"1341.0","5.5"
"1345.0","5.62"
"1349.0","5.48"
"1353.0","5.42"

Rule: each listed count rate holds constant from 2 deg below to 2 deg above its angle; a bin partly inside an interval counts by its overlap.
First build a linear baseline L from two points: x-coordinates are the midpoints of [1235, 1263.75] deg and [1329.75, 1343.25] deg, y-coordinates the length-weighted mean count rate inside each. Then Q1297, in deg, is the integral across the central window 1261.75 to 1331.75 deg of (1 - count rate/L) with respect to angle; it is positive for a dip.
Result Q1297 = -4.4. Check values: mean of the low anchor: 5.55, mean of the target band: 5.89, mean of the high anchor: 5.54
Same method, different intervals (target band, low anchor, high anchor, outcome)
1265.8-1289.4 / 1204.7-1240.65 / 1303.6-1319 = -4.1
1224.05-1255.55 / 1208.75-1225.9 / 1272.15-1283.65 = 1.5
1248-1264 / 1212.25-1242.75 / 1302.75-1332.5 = -1.5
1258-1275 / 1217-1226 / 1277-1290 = 1.0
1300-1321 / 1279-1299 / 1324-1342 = 1.3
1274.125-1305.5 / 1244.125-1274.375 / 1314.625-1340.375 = -3.1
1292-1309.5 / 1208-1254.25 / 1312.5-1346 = -0.9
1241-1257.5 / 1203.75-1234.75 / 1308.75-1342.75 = -0.9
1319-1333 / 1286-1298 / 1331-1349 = 0.5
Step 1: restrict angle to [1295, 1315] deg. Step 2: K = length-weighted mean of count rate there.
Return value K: 5.7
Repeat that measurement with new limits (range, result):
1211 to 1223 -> 5.02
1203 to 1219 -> 5.43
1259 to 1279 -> 5.9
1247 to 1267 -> 5.75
